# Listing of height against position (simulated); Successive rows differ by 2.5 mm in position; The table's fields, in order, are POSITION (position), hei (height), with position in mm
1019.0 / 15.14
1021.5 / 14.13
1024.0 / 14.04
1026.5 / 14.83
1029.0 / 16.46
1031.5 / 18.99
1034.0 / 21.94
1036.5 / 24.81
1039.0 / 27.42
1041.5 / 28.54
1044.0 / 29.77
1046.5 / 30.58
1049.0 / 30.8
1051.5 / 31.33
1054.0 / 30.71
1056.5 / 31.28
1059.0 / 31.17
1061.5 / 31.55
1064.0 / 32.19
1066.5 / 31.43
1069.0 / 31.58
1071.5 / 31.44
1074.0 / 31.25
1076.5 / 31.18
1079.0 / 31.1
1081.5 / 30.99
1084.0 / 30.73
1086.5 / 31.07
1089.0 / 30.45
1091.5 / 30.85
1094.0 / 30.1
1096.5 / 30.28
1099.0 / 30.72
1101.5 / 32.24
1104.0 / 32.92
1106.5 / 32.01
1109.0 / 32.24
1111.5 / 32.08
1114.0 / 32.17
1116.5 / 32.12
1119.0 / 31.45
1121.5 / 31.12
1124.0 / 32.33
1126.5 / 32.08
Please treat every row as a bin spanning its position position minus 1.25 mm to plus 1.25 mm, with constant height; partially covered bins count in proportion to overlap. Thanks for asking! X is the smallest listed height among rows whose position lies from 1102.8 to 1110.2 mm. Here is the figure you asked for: 32.01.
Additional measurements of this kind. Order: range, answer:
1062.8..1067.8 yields 31.43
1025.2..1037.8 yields 14.83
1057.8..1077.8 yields 31.17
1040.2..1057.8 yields 28.54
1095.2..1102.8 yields 30.28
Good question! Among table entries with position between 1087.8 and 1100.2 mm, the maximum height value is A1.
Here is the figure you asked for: 30.85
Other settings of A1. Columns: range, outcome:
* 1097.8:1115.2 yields 32.92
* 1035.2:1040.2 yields 27.42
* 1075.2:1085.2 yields 31.18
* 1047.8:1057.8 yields 31.33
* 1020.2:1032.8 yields 18.99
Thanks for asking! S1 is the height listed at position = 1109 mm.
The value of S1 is 32.24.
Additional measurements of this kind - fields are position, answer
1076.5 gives 31.18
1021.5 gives 14.13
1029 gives 16.46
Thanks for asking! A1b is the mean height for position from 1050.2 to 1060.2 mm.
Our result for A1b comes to 31.1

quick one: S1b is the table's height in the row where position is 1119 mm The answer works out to 31.45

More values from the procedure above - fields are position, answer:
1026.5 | 14.83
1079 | 31.1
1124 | 32.33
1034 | 21.94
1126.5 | 32.08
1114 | 32.17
